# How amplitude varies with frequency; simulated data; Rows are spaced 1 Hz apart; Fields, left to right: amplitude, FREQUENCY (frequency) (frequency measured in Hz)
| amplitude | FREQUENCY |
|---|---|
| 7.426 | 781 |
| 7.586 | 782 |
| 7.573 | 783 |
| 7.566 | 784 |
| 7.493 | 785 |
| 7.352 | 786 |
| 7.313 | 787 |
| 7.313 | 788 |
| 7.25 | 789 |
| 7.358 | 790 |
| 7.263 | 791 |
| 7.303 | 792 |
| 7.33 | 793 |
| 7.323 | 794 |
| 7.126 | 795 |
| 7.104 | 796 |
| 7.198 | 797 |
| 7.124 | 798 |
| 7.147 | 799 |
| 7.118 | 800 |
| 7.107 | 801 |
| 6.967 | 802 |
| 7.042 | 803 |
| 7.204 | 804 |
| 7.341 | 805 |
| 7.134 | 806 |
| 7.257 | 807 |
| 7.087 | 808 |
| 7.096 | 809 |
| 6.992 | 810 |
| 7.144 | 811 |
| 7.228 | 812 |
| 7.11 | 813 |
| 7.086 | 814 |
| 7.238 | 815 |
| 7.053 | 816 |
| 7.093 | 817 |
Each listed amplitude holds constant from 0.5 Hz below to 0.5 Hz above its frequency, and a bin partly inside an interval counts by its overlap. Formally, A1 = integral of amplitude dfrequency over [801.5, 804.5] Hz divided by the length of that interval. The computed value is 7.07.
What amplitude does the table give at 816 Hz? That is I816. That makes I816 7.053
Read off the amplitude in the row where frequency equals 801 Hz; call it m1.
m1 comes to 7.107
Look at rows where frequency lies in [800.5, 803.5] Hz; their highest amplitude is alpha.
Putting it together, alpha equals 7.107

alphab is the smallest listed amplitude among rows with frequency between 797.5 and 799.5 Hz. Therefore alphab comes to 7.124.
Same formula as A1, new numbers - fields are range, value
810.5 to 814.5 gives 7.14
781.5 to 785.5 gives 7.55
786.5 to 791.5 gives 7.3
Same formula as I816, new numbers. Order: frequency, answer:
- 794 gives 7.323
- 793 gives 7.33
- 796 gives 7.104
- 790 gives 7.358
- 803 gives 7.042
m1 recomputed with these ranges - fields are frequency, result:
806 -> 7.134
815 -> 7.238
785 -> 7.493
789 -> 7.25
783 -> 7.573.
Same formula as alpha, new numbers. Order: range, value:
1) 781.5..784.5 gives 7.586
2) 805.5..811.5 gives 7.257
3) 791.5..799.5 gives 7.33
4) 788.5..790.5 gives 7.358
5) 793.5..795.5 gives 7.323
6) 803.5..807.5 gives 7.341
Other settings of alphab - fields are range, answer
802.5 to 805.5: 7.042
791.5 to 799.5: 7.104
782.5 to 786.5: 7.352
